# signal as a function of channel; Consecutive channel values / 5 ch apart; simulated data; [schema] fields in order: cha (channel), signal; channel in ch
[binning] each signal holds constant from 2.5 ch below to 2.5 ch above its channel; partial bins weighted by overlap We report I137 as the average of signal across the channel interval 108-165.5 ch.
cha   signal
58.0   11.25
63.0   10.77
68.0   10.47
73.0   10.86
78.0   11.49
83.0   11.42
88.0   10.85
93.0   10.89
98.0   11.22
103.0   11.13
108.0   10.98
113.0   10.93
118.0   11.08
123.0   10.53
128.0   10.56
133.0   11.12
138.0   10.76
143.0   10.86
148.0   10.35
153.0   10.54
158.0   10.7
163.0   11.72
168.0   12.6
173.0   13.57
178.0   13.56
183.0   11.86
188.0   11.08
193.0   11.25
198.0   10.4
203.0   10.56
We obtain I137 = 10.8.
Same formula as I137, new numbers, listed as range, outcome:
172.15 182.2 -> 13.3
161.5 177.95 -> 12.8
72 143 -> 11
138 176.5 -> 11.5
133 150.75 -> 10.7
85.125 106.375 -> 11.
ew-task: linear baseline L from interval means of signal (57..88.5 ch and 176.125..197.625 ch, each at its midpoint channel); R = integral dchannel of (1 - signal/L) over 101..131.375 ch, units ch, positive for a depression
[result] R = 1.12 ch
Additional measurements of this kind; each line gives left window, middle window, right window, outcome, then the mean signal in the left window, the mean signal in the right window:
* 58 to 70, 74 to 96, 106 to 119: -0.6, 10.8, 11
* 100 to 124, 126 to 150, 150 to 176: 1.4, 11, 11.8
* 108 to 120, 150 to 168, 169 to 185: 1.8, 11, 13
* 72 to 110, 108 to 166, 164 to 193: 4.5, 11.1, 12.4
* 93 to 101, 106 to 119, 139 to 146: 0.0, 11.1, 10.8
